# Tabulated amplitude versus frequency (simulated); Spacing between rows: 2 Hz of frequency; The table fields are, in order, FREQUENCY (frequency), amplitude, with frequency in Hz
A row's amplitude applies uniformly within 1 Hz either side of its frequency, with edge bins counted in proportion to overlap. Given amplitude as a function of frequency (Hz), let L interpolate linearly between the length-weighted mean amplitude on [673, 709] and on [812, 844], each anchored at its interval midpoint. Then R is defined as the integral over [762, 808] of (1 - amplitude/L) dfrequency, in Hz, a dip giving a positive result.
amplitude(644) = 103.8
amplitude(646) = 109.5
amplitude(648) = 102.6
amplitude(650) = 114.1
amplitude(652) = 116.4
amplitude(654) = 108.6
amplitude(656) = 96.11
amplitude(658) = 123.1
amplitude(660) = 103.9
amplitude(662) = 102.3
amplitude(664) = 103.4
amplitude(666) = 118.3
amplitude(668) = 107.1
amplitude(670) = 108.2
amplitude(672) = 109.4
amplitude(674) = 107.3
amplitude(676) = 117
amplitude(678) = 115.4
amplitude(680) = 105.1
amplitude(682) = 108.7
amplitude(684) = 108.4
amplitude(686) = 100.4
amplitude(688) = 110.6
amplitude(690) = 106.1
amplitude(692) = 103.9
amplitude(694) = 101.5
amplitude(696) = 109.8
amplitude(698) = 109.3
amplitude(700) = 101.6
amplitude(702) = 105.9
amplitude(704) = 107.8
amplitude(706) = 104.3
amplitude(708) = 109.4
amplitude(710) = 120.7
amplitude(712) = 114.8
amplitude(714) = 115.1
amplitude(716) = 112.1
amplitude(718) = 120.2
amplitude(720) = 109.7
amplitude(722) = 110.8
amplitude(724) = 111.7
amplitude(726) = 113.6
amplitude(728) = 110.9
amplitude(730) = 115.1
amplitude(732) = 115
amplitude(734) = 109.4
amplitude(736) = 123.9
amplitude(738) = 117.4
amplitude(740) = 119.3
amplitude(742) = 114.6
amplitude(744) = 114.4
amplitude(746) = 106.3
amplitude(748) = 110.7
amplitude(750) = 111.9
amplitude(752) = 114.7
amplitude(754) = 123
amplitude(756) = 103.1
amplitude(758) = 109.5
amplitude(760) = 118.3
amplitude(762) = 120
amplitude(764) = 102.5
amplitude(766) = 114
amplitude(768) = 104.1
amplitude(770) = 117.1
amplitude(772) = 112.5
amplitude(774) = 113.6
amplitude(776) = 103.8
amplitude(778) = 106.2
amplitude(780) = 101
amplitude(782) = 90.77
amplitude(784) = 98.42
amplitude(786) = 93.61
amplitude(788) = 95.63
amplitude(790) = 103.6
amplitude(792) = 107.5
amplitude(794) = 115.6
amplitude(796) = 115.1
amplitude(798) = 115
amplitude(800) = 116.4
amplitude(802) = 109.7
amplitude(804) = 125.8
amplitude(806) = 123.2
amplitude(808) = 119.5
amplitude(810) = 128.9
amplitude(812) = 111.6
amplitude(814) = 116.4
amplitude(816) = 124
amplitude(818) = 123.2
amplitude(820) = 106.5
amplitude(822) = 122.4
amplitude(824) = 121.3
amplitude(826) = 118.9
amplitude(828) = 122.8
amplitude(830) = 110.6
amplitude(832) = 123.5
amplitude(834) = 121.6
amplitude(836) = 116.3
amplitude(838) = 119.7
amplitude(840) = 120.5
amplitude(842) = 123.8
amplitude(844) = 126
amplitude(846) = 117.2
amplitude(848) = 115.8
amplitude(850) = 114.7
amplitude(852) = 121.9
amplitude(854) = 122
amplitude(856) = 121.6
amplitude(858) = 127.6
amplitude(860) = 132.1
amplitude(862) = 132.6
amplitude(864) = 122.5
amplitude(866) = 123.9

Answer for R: 2.7 Hz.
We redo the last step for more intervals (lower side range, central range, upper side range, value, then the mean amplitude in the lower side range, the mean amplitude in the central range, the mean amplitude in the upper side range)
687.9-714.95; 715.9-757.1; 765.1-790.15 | -2.79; 109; 114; 104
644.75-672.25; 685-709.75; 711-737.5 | 1.23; 109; 106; 114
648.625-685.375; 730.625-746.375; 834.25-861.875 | -0.15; 109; 115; 122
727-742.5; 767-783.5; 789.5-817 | 1.49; 116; 106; 117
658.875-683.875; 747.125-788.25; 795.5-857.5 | 2.60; 109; 108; 119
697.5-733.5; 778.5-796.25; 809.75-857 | 2.21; 112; 102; 119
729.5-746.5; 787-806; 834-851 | 0.87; 115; 112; 119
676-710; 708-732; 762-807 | -1.35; 107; 114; 109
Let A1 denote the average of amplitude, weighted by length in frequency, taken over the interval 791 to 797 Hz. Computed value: 113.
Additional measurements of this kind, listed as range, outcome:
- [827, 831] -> 117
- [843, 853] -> 119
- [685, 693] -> 105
